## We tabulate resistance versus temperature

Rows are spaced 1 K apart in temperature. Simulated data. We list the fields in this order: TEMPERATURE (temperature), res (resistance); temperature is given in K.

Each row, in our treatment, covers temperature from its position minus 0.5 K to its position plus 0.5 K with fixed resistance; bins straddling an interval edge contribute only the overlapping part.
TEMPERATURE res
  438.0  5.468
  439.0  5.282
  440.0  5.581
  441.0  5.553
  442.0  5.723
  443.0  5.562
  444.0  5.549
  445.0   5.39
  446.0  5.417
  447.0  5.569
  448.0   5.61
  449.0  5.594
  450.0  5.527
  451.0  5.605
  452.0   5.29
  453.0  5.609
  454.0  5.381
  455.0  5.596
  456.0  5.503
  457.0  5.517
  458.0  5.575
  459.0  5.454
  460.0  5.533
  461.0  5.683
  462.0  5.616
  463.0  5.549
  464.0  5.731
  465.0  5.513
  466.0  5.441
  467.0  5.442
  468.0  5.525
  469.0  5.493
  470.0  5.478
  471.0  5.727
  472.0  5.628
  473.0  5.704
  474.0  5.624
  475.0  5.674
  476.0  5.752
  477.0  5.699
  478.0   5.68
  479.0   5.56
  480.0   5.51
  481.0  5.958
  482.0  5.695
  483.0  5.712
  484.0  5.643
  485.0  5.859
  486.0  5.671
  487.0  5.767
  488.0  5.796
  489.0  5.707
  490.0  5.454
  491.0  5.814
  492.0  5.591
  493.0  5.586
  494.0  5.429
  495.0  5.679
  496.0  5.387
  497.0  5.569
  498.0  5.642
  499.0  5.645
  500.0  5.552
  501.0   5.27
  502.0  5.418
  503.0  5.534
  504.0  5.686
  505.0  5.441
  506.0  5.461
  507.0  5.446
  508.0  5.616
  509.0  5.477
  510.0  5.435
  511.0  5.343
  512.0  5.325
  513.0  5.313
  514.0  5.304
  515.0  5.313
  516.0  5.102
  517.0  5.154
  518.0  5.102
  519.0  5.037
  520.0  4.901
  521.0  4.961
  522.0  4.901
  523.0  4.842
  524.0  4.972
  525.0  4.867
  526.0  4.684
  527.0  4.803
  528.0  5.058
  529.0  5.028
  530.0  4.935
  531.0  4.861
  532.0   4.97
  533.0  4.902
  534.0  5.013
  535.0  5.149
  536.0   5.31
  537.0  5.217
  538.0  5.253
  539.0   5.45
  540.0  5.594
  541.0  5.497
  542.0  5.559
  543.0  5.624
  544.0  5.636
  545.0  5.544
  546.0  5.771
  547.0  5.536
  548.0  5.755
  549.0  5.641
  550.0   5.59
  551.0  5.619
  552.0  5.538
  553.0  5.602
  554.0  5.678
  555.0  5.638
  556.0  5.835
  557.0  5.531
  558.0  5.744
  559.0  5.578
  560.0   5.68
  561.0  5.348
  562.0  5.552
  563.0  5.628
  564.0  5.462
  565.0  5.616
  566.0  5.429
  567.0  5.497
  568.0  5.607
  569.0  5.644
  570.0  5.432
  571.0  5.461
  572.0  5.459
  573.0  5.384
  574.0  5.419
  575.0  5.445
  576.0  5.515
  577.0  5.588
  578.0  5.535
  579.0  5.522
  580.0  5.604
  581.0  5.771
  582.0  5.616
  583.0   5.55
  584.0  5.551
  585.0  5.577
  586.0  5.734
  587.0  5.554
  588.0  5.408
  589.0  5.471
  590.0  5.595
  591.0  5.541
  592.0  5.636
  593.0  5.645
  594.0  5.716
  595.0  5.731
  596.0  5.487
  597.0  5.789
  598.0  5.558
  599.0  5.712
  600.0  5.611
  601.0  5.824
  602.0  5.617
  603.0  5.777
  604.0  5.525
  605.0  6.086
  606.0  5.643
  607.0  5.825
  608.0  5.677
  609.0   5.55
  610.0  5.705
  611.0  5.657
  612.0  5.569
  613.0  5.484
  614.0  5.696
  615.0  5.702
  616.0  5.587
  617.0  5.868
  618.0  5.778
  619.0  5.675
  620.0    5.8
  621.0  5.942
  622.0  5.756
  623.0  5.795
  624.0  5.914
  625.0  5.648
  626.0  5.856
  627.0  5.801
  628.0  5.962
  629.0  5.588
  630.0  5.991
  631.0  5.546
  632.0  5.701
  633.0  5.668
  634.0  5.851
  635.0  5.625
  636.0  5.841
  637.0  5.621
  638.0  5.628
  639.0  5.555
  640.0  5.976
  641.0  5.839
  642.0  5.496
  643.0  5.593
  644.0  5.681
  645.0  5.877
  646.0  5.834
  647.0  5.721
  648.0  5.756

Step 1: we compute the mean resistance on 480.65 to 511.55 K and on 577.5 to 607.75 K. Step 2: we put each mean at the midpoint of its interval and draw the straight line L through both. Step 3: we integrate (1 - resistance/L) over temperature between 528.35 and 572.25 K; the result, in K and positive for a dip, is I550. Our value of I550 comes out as 1.2 K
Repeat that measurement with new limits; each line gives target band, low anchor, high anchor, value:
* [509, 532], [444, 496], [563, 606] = 2.2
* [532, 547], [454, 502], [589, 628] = 0.7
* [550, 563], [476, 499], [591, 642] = 0.2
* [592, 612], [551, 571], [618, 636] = 0.0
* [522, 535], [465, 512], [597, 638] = 1.6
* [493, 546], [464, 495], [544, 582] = 3.1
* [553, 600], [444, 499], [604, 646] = 0.9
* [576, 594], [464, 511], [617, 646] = 0.4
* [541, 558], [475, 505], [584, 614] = 0.0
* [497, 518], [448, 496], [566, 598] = 0.6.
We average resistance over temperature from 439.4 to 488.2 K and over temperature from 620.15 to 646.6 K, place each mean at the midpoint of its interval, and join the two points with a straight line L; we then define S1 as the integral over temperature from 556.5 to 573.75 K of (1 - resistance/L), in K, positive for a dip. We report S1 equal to 0.5 K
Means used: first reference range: 5.6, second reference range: 5.75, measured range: 5.53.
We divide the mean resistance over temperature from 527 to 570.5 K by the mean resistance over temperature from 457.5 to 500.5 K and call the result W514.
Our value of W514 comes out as 1.0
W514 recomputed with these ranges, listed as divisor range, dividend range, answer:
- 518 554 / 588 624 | 1.08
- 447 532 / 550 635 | 1.04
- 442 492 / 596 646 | 1.02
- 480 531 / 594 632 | 1.06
